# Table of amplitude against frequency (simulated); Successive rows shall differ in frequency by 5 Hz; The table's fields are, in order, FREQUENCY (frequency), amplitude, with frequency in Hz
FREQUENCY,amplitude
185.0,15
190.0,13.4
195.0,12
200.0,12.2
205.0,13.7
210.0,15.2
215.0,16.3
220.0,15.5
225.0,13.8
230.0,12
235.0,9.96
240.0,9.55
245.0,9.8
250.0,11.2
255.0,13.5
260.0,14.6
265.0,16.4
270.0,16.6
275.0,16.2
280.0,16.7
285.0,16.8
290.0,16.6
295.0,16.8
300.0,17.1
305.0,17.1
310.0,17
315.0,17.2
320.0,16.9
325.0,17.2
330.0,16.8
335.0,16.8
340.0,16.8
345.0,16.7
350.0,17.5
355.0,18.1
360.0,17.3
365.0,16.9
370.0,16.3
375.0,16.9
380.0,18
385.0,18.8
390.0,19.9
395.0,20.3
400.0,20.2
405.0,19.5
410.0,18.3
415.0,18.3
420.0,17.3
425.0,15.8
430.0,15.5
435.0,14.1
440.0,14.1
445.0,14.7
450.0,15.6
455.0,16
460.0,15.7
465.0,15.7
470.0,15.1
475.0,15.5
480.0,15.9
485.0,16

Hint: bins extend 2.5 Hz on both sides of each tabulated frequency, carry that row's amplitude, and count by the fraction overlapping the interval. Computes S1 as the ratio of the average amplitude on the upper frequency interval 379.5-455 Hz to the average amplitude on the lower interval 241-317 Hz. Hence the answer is 1.12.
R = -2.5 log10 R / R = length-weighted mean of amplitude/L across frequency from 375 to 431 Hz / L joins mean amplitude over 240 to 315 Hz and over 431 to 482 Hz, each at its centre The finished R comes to -0.20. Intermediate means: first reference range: 15.3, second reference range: 15.2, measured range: 18.4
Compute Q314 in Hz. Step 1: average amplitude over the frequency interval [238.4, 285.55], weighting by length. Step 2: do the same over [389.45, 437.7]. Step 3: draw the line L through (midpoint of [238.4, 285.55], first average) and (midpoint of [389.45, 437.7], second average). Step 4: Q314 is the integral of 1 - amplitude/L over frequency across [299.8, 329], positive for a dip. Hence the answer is -3.2 Hz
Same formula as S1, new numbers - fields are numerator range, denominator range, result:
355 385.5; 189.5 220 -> 1.24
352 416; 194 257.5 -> 1.45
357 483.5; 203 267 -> 1.28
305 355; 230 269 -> 1.39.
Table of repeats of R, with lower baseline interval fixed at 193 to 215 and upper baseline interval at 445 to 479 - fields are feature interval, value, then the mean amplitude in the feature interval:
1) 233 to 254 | 0.321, 10.4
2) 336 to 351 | -0.155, 16.9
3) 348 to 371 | -0.168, 17.3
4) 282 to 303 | -0.177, 16.8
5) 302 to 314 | -0.184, 17.1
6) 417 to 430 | -0.079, 16.4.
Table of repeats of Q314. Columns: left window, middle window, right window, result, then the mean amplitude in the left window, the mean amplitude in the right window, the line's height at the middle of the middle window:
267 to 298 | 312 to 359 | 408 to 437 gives -1.5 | 16.6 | 16.6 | 16.6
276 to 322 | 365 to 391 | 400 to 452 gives -1.7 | 16.9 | 16.5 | 16.7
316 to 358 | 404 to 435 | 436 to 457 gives -3.1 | 17.1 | 15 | 15.5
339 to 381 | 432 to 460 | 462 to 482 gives 1.6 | 17.1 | 15.5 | 15.9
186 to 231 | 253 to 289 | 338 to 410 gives -0.9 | 13.9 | 18.1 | 15.5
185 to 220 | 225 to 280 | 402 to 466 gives 5.0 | 14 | 16.2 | 14.5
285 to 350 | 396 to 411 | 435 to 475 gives -3.5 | 16.9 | 15.2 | 15.9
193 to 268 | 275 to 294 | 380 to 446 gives -3.0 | 13.1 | 17.5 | 14.4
